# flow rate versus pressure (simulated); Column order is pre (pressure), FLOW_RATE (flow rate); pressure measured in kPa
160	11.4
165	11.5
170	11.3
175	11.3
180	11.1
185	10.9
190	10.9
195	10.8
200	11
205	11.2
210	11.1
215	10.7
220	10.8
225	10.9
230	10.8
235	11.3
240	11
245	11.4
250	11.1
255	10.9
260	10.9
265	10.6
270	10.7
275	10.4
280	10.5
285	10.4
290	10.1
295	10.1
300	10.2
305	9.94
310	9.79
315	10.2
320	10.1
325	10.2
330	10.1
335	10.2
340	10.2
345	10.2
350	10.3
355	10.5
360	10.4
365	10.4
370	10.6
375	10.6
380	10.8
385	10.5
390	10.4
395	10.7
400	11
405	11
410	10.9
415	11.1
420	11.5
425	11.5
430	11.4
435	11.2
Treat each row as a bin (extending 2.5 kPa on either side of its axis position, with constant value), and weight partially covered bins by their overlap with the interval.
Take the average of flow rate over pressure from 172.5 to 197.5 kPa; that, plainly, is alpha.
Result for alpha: 11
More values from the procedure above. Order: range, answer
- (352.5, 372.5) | 10.5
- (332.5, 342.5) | 10.2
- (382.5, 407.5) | 10.7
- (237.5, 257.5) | 11.1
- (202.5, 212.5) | 11.2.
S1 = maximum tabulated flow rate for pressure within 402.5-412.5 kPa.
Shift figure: 11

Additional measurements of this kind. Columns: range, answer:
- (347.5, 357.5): 10.5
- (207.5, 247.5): 11.4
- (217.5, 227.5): 10.9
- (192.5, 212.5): 11.2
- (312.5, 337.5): 10.2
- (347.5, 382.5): 10.8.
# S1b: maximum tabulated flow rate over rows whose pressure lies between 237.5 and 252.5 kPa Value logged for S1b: 11.4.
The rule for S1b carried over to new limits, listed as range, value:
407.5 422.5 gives 11.5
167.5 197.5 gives 11.3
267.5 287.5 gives 10.7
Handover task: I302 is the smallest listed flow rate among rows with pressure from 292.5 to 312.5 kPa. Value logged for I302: 9.79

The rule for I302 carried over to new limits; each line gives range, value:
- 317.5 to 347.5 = 10.1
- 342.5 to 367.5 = 10.2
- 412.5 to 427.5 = 11.1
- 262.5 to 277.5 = 10.4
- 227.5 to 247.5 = 10.8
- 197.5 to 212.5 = 11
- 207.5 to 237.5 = 10.7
